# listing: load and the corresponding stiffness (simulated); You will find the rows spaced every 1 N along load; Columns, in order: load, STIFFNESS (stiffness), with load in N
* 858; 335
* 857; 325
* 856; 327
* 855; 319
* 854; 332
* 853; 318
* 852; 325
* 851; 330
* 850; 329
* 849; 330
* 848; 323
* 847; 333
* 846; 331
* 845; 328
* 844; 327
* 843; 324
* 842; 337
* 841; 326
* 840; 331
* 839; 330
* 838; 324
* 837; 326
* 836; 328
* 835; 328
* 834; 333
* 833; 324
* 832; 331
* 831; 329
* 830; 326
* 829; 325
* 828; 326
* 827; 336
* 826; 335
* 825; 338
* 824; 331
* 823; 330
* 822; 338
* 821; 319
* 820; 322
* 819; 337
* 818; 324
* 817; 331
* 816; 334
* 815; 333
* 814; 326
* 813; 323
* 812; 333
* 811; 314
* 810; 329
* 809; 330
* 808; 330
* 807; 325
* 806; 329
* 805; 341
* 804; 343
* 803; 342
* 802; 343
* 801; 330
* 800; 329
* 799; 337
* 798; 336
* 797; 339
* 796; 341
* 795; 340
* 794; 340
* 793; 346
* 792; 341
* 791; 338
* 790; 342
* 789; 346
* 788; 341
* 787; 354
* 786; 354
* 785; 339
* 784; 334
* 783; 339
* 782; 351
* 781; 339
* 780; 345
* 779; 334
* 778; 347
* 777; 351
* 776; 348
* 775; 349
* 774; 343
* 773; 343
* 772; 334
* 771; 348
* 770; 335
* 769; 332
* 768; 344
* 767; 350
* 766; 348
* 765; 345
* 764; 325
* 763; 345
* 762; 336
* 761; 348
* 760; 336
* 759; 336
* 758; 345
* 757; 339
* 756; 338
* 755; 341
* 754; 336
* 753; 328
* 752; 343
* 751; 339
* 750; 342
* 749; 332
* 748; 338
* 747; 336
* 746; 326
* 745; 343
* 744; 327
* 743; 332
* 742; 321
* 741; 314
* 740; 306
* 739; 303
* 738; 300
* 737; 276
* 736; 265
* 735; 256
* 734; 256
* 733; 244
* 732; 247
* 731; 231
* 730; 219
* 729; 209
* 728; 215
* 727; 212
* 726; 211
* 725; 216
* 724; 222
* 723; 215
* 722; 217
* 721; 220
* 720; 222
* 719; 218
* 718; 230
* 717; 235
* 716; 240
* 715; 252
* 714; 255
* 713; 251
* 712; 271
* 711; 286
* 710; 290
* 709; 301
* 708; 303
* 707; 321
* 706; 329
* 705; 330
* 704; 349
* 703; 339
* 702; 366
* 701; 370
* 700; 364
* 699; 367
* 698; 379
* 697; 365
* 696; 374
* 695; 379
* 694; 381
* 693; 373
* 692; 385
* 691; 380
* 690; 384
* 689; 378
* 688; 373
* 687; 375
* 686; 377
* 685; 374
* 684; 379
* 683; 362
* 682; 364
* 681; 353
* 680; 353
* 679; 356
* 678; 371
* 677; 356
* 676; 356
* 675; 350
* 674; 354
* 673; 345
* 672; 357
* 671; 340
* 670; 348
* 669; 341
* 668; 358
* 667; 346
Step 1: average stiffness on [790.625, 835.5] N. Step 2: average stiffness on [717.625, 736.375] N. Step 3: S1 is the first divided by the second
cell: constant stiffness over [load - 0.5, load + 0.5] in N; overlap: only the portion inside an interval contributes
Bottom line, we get 1.5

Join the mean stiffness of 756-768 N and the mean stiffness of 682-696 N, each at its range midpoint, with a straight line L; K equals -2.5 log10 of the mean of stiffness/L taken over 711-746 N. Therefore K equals 0.36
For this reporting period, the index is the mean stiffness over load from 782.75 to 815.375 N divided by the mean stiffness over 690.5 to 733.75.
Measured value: 1.17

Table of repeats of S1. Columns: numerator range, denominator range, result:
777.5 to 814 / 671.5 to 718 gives 0.99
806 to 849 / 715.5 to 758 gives 1.18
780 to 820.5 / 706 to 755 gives 1.22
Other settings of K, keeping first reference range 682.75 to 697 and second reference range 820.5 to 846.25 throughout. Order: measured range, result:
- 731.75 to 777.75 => 0.09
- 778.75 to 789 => 0.01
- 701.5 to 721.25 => 0.30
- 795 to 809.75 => 0.01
